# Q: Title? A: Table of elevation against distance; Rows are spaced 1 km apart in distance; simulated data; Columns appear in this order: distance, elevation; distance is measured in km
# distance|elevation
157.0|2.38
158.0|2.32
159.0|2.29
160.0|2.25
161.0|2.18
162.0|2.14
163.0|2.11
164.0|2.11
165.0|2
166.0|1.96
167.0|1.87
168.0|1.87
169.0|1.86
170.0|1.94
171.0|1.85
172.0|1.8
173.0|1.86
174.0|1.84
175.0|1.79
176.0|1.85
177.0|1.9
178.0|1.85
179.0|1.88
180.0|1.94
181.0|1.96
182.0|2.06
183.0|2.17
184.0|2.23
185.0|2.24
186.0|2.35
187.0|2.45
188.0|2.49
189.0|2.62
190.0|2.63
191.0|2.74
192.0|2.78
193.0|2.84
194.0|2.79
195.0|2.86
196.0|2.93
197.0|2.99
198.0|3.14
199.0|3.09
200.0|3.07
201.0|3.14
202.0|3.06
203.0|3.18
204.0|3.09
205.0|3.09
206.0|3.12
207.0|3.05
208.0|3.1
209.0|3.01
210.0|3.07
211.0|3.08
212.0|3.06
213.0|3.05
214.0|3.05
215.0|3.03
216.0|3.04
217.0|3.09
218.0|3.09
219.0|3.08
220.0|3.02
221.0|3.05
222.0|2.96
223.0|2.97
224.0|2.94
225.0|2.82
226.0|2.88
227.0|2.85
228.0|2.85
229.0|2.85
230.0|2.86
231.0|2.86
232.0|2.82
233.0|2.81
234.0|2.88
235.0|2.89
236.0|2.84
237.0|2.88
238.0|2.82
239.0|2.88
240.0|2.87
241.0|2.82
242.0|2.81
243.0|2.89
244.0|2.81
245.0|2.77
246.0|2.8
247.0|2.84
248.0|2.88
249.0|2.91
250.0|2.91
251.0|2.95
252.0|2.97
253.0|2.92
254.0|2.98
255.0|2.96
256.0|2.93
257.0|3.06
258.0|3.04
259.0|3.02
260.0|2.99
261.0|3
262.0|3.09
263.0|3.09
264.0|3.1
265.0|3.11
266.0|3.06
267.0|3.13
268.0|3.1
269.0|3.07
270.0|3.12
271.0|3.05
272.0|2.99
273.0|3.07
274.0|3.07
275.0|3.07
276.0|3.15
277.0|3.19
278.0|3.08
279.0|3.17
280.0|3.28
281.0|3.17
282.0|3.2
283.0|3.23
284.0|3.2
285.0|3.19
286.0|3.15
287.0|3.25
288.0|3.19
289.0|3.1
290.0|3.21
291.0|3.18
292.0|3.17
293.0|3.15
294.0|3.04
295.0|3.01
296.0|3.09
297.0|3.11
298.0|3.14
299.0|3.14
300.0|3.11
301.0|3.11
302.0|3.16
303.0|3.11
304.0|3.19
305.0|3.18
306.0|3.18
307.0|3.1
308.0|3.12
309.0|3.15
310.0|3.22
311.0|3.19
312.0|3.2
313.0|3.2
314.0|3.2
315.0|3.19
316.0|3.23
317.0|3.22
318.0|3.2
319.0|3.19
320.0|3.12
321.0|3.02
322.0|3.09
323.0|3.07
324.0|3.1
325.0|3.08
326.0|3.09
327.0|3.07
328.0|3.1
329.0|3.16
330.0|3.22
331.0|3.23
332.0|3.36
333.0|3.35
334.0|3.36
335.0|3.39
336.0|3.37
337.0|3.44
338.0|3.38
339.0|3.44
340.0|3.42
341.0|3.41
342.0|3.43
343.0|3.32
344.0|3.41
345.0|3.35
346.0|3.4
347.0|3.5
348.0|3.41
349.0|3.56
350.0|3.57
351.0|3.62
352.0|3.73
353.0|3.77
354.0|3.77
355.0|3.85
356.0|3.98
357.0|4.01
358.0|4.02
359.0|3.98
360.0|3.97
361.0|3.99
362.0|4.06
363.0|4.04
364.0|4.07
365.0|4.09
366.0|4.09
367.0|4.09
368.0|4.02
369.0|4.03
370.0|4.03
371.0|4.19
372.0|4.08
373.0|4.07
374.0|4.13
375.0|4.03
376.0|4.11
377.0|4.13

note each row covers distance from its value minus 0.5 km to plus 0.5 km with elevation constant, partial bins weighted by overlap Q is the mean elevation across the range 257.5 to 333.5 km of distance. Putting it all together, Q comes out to 3.14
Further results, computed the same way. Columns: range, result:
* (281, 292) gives 3.19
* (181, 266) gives 2.89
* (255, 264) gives 3.03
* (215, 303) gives 3.02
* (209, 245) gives 2.93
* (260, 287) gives 3.12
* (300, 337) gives 3.18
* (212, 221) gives 3.06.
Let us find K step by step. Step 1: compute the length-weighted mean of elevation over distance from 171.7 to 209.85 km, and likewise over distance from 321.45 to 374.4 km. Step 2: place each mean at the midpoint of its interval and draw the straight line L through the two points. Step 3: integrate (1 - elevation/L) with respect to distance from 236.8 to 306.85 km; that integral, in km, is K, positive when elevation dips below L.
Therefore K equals 1.1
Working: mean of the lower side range 2.56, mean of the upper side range 3.62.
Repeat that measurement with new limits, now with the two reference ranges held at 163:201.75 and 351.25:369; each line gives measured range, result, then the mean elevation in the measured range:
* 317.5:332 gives 2.02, 3.13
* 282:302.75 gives 1.17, 3.15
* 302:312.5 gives 0.94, 3.16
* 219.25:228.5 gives -0.80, 2.93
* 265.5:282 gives 0.26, 3.11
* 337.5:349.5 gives 1.24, 3.42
